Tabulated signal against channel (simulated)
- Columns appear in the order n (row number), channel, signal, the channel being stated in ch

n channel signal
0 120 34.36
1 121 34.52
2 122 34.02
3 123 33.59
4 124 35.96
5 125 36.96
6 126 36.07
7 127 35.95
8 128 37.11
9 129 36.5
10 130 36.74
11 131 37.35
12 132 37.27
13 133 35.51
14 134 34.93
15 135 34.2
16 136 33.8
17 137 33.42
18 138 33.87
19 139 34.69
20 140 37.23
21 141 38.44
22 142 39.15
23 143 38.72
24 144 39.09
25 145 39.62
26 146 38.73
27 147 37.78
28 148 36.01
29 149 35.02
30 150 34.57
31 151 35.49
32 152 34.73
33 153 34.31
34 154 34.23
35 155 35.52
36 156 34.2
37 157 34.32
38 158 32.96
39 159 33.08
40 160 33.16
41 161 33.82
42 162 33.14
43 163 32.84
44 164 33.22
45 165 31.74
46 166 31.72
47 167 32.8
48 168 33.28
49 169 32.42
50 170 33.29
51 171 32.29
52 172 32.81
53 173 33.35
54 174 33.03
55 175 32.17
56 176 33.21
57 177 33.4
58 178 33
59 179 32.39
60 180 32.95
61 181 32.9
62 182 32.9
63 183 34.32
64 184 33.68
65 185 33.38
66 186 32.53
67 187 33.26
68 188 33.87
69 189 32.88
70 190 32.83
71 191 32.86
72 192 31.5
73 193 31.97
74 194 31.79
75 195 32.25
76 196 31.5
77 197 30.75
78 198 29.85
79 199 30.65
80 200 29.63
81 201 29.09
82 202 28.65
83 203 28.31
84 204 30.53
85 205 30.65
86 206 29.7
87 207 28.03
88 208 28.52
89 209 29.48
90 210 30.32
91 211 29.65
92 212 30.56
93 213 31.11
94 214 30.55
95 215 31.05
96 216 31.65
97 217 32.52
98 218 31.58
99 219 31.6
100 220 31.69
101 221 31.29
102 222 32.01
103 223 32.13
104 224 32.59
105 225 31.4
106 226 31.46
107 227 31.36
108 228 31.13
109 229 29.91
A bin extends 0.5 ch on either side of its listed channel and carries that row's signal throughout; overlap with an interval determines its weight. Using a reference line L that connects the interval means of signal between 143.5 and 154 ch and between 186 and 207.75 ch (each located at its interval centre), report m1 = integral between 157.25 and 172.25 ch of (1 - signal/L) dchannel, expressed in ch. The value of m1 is 0.8 ch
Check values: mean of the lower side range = 36.4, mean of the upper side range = 31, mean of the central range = 32.9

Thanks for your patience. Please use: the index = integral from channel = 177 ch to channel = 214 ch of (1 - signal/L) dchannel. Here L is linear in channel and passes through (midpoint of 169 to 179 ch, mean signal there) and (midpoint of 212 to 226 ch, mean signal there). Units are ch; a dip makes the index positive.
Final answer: 1.1 ch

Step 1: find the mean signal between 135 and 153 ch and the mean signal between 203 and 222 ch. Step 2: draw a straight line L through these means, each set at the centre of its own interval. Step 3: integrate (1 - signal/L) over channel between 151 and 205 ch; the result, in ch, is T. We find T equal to 1.48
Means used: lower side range 36.4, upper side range 30.6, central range 32.6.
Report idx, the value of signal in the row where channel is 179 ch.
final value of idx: 32.39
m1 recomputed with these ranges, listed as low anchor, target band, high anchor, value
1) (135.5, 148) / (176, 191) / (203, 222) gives 0.0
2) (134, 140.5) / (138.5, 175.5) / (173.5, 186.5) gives -0.9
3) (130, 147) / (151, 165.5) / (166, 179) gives 0.3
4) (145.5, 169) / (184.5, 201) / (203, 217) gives -0.2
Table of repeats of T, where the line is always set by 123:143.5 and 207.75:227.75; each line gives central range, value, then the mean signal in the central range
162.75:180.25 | 0.6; 32.8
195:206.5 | 0.8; 30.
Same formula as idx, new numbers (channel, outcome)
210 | 30.32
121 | 34.52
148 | 36.01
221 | 31.29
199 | 30.65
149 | 35.02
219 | 31.6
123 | 33.59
